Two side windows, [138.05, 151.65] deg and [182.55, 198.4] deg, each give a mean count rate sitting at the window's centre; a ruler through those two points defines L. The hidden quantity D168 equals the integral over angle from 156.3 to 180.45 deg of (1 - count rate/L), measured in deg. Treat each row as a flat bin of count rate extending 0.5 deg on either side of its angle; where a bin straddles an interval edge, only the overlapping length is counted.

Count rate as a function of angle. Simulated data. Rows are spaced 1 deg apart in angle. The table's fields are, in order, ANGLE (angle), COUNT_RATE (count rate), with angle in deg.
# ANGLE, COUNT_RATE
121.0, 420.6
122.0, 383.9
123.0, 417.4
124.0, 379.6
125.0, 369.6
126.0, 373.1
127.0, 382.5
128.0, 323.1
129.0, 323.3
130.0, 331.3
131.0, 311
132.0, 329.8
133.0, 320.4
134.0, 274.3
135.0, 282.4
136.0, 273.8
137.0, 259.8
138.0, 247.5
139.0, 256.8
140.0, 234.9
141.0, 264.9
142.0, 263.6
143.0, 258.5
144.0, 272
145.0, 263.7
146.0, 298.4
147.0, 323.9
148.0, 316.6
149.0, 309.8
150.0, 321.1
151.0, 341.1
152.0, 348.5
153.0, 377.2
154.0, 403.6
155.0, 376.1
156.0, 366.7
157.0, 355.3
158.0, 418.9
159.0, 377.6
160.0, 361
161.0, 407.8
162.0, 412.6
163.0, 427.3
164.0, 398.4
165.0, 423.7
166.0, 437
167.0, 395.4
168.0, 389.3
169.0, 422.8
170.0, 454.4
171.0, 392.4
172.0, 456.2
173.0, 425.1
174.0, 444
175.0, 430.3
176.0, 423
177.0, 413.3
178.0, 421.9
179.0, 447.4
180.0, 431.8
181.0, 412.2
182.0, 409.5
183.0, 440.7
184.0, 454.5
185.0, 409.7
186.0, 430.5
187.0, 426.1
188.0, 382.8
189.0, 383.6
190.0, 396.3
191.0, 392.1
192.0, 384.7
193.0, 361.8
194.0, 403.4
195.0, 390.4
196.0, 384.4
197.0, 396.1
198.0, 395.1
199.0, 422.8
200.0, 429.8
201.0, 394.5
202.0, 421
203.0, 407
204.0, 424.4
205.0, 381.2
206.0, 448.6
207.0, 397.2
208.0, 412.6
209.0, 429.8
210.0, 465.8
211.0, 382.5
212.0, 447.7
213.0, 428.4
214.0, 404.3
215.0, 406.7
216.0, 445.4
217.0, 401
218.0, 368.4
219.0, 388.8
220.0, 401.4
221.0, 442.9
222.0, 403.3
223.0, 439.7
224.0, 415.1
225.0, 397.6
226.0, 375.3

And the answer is -4.84 deg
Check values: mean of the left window 286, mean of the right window 402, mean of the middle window 415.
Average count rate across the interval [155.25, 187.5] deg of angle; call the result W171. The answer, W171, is 416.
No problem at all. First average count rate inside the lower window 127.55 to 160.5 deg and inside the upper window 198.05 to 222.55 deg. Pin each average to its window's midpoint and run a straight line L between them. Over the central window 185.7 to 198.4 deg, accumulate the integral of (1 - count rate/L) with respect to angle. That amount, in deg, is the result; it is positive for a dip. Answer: -0.23 deg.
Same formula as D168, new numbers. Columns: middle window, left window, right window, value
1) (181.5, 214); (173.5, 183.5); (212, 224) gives 0.8 deg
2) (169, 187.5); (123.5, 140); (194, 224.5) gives -2.8 deg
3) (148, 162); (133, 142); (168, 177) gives -0.8 deg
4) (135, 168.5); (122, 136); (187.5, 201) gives 2.0 deg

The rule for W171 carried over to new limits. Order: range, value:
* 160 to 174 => 417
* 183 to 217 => 411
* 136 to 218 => 385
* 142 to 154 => 314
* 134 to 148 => 271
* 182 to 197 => 403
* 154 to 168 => 397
